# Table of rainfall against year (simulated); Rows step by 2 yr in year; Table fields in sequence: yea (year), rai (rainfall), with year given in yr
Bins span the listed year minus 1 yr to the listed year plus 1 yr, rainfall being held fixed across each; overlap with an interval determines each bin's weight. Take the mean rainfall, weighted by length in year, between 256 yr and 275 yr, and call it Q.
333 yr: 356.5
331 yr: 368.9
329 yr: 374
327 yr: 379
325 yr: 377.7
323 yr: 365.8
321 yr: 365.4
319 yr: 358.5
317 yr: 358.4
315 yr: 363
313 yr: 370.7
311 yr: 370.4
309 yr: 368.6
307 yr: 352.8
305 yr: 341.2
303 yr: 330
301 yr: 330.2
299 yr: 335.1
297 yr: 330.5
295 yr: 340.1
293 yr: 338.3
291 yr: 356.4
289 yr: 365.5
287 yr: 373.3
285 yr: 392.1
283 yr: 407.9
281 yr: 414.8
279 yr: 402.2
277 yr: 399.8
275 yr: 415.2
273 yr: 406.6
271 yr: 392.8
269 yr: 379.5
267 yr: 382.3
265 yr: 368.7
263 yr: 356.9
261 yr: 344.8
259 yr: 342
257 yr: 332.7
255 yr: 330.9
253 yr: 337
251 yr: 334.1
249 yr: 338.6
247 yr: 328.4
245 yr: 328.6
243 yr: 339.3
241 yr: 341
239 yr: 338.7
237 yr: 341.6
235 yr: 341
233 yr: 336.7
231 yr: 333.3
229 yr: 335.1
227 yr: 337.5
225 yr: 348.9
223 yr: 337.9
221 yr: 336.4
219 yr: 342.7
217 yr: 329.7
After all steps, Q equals 370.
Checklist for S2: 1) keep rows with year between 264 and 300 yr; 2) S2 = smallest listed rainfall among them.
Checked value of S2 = 330.5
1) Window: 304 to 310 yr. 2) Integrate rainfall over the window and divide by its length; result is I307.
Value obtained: 354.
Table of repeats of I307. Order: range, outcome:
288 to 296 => 350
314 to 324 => 362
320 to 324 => 366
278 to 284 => 408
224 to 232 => 339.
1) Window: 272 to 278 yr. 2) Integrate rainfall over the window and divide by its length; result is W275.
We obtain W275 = 407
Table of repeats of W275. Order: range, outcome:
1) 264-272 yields 381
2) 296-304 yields 331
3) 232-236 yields 339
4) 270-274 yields 400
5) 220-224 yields 337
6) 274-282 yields 408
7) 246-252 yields 334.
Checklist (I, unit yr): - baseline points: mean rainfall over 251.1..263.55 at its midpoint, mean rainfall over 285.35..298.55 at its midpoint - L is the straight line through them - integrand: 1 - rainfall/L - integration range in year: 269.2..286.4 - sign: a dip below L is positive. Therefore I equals -2.73 yr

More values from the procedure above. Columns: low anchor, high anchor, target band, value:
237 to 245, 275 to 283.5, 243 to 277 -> 1.4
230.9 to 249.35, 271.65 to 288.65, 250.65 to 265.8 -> 0.9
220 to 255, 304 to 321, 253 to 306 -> -2.3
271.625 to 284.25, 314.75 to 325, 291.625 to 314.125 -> 2.0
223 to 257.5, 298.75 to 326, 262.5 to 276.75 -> -1.8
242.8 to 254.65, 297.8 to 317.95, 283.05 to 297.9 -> -0.6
